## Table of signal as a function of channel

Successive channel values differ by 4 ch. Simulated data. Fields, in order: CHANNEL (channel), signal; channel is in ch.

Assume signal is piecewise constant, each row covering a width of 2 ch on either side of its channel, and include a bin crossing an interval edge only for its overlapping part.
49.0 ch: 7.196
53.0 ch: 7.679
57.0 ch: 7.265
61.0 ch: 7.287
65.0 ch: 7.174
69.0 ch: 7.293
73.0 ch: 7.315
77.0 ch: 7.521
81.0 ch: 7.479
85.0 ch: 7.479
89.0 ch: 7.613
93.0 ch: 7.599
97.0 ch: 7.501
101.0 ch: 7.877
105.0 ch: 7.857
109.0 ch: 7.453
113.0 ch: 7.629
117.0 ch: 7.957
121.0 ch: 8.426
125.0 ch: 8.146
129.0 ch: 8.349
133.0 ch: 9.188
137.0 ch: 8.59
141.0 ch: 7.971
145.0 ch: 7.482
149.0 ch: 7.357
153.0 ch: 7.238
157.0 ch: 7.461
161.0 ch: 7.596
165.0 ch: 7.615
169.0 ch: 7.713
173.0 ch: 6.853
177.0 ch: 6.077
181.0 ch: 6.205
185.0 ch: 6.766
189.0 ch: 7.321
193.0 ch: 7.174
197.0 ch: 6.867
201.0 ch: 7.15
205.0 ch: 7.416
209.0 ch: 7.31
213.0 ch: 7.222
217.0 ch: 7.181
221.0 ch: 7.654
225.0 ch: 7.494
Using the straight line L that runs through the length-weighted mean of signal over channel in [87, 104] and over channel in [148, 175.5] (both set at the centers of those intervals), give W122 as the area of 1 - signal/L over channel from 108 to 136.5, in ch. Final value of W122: -2.51 ch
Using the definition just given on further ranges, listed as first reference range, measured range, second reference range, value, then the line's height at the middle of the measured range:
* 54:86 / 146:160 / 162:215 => -0.44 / 7.15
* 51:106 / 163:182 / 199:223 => 1.14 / 7.37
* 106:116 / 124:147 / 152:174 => -2.31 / 7.53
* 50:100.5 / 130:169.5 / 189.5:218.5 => -2.91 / 7.3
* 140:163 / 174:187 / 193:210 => 1.64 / 7.31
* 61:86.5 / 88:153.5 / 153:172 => -4.11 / 7.45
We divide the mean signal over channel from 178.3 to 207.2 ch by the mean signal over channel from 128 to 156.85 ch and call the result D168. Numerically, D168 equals 0.87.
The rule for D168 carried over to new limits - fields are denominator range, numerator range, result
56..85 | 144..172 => 1.02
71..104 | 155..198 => 0.93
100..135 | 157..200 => 0.87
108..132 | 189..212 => 0.89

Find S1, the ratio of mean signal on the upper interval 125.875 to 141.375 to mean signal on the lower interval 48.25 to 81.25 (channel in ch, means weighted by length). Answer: 1.16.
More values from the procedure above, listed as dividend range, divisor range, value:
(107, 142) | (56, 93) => 1.11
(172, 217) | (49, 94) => 0.94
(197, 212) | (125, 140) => 0.84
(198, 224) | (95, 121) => 0.94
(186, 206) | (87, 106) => 0.93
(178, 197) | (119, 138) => 0.80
